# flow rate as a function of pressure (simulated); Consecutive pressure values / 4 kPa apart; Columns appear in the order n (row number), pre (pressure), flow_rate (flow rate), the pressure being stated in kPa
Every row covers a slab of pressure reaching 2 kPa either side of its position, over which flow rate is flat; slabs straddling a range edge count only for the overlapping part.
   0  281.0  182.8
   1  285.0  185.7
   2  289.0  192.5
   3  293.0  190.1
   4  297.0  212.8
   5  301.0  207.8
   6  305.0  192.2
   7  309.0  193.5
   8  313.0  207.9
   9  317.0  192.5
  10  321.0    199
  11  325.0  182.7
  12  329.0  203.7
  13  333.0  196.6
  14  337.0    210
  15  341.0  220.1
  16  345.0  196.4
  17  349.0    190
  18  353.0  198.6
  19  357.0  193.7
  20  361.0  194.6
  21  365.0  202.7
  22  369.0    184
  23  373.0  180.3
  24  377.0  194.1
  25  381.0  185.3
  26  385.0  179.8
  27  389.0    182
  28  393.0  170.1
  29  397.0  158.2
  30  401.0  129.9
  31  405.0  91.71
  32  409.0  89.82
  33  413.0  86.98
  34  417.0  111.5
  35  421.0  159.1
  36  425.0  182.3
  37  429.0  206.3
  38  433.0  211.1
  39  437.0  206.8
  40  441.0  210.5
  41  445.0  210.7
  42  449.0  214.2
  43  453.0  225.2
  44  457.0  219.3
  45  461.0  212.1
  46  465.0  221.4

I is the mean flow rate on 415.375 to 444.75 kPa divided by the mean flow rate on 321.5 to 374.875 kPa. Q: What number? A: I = 0.9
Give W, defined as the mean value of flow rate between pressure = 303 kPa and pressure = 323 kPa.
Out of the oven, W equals 197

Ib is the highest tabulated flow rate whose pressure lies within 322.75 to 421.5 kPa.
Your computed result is 220.1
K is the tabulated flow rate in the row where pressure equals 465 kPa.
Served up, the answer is 221.4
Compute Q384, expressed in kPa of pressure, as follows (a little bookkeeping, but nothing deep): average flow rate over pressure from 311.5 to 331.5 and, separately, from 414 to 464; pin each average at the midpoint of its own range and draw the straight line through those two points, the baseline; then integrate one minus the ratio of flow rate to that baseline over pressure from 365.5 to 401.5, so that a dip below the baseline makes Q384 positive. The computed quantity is 3.6 kPa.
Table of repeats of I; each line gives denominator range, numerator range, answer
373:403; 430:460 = 1.24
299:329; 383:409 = 0.75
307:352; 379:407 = 0.79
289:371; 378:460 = 0.87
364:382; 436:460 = 1.14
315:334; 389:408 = 0.72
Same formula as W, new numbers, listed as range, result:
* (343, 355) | 195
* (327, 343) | 208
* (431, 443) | 209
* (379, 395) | 179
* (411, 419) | 99.2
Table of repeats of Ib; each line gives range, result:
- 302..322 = 207.9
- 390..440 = 211.1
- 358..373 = 202.7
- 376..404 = 194.1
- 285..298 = 212.8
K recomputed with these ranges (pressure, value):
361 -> 194.6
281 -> 182.8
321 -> 199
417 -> 111.5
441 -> 210.5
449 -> 214.2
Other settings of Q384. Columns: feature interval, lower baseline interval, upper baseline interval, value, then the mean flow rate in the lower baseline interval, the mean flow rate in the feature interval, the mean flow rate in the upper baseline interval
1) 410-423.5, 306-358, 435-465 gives 5.8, 199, 119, 215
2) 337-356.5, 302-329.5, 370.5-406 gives -2.0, 196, 202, 166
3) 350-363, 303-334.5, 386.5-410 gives -2.0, 196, 195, 140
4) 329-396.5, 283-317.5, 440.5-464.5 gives 4.3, 197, 192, 216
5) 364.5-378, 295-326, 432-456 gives 1.1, 199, 189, 213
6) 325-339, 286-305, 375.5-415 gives -1.6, 199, 200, 146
